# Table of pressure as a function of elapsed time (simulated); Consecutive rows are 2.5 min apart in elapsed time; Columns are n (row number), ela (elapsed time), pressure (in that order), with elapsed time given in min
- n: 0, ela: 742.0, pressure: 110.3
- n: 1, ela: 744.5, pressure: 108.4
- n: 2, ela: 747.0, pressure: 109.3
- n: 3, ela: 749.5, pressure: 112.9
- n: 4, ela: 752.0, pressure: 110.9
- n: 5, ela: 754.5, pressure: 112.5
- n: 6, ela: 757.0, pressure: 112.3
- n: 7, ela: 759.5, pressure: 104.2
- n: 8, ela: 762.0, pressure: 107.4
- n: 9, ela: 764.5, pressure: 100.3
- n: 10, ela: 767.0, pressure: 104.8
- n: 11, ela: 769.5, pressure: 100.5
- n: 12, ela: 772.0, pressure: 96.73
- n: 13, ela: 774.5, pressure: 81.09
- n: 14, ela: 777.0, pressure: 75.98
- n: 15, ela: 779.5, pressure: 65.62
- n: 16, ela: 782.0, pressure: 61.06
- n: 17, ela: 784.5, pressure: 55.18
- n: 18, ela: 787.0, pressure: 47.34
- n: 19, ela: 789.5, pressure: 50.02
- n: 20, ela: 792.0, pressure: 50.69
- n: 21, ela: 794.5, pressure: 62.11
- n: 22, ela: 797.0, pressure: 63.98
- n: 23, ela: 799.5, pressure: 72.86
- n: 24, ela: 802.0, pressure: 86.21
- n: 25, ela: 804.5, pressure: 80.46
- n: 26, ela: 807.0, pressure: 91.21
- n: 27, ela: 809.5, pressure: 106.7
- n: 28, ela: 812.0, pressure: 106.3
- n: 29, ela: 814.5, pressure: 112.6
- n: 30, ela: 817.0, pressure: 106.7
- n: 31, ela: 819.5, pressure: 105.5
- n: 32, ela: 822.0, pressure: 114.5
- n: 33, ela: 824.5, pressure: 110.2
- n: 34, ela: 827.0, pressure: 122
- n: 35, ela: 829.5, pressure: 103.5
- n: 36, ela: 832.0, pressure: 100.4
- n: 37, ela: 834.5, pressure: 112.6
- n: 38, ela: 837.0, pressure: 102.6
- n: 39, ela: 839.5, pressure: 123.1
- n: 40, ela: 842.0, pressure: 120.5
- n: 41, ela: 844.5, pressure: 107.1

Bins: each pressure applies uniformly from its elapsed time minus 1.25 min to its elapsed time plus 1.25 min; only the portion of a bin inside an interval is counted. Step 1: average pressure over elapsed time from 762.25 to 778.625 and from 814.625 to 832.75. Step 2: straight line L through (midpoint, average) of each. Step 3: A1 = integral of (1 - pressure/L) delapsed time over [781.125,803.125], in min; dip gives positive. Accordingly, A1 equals 8.63 min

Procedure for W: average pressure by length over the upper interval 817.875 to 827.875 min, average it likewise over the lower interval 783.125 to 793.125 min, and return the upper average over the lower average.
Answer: 2.21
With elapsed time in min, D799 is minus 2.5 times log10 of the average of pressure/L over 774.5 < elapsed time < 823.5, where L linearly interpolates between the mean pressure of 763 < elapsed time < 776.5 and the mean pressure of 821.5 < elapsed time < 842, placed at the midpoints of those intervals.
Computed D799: 0.28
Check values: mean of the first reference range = 95.7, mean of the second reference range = 112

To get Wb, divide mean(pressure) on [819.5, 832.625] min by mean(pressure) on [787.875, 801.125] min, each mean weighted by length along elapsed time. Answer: 1.83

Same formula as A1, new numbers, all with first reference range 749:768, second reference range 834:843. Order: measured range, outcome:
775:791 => 7.26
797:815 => 3.40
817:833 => 0.60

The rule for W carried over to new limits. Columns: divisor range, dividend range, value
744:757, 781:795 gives 0.48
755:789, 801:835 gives 1.22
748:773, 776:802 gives 0.58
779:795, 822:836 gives 1.99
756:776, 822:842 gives 1.11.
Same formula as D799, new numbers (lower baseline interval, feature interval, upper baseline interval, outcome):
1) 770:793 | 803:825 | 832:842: -0.11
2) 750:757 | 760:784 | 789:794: -0.05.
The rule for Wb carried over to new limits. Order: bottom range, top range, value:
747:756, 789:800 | 0.53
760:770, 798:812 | 0.86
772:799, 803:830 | 1.66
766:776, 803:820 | 1.06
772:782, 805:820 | 1.37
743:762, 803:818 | 0.91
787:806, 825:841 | 1.69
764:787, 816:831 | 1.38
